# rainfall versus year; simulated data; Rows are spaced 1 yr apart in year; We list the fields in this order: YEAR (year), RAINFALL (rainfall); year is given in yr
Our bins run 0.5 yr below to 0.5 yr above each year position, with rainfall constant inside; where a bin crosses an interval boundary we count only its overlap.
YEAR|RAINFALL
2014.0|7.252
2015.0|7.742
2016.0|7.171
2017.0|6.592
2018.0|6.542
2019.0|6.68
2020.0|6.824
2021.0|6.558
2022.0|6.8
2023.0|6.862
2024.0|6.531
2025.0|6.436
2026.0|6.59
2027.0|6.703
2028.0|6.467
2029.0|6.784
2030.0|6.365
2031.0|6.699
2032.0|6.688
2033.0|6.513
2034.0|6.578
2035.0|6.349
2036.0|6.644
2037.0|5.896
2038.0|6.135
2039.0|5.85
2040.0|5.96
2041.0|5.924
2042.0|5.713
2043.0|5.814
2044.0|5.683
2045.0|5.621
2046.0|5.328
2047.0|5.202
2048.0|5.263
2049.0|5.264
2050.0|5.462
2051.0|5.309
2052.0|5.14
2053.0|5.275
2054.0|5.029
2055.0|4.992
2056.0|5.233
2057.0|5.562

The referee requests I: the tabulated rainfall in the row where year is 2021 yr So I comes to 6.558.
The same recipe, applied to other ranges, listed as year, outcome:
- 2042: 5.713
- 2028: 6.467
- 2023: 6.862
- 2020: 6.824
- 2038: 6.135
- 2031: 6.699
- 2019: 6.68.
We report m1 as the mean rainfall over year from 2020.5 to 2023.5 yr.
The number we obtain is 6.74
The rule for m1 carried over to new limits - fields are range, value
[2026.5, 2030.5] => 6.58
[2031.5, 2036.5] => 6.55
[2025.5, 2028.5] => 6.59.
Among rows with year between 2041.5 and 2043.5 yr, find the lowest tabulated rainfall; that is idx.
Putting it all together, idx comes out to 5.713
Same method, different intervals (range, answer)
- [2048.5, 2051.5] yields 5.264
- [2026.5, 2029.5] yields 6.467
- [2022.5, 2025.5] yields 6.436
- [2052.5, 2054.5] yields 5.029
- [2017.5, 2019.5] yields 6.542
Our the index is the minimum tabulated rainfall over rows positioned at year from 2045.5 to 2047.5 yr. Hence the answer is 5.202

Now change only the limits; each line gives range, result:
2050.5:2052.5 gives 5.14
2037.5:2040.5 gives 5.85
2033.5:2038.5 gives 5.896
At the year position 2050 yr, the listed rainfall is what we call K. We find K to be 5.462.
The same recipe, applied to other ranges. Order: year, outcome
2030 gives 6.365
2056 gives 5.233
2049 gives 5.264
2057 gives 5.562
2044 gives 5.683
